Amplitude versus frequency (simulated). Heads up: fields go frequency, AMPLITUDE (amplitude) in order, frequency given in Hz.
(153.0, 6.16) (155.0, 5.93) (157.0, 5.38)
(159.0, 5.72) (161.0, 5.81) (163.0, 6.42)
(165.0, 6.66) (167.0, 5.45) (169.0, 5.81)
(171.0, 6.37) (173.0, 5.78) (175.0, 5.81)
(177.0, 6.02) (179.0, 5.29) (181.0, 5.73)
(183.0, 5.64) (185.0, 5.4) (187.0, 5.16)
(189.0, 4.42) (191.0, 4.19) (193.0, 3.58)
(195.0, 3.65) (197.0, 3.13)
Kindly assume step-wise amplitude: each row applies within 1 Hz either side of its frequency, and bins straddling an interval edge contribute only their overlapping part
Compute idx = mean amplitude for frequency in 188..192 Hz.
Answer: 4.3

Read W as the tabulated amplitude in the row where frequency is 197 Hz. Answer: 3.13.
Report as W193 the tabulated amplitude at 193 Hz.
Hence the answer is 3.58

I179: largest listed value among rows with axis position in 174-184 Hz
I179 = 6.02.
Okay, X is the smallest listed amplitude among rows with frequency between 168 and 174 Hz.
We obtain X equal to 5.78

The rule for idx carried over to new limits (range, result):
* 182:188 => 5.4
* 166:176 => 5.84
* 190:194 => 3.89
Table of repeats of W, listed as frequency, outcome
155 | 5.93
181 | 5.73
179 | 5.29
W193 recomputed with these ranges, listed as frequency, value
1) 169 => 5.81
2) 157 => 5.38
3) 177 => 6.02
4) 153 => 6.16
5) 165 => 6.66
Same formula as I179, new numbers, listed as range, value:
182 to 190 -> 5.64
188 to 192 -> 4.42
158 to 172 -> 6.66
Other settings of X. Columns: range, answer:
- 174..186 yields 5.29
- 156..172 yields 5.38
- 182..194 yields 3.58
